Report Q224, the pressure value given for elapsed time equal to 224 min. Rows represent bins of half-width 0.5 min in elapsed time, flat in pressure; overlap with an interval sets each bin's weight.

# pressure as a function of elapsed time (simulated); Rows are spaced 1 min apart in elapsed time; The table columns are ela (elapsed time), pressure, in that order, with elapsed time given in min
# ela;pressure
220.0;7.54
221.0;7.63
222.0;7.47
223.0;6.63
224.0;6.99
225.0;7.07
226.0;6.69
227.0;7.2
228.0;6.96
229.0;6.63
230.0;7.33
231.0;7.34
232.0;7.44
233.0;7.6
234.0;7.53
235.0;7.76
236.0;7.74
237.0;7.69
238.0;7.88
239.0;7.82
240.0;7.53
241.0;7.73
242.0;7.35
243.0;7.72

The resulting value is 6.99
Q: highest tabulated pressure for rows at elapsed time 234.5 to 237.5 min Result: 7.76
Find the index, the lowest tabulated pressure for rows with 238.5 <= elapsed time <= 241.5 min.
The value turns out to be 7.53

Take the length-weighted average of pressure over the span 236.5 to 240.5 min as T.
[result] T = 7.73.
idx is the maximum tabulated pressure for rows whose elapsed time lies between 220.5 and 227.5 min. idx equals 7.63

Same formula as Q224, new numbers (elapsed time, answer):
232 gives 7.44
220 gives 7.54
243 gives 7.72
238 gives 7.88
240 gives 7.53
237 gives 7.69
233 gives 7.6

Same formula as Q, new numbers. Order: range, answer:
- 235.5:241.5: 7.88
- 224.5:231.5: 7.34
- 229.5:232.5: 7.44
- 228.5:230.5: 7.33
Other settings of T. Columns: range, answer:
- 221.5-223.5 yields 7.05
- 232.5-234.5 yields 7.56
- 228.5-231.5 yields 7.1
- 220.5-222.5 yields 7.55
